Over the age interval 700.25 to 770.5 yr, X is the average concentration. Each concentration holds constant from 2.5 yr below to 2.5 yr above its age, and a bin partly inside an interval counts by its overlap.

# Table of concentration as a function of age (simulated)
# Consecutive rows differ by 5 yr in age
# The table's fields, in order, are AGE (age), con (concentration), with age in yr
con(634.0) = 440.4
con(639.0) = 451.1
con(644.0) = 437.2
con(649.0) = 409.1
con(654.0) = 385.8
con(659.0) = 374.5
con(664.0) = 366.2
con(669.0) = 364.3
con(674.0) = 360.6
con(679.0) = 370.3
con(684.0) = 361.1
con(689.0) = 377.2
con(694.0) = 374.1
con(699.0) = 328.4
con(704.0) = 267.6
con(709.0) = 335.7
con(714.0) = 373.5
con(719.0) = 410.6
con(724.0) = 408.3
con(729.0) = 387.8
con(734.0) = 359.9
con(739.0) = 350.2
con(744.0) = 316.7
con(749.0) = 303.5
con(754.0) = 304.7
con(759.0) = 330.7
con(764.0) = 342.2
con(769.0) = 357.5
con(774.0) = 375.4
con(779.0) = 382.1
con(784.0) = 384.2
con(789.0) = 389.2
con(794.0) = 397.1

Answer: 346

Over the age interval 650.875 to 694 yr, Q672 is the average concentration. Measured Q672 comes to 371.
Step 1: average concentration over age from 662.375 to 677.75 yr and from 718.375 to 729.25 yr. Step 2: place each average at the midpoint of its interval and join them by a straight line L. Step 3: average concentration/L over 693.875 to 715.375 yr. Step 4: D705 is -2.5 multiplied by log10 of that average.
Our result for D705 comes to 0.18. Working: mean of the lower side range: 364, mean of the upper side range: 404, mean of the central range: 330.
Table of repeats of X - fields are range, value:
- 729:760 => 332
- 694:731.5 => 360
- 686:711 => 337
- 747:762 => 314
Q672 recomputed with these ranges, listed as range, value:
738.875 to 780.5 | 339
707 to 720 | 370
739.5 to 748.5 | 321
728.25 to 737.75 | 368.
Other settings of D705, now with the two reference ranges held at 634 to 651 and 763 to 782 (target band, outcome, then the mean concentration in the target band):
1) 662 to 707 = 0.17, 352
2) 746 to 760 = 0.21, 311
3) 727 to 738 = 0.05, 370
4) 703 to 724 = 0.11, 360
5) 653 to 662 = 0.13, 378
